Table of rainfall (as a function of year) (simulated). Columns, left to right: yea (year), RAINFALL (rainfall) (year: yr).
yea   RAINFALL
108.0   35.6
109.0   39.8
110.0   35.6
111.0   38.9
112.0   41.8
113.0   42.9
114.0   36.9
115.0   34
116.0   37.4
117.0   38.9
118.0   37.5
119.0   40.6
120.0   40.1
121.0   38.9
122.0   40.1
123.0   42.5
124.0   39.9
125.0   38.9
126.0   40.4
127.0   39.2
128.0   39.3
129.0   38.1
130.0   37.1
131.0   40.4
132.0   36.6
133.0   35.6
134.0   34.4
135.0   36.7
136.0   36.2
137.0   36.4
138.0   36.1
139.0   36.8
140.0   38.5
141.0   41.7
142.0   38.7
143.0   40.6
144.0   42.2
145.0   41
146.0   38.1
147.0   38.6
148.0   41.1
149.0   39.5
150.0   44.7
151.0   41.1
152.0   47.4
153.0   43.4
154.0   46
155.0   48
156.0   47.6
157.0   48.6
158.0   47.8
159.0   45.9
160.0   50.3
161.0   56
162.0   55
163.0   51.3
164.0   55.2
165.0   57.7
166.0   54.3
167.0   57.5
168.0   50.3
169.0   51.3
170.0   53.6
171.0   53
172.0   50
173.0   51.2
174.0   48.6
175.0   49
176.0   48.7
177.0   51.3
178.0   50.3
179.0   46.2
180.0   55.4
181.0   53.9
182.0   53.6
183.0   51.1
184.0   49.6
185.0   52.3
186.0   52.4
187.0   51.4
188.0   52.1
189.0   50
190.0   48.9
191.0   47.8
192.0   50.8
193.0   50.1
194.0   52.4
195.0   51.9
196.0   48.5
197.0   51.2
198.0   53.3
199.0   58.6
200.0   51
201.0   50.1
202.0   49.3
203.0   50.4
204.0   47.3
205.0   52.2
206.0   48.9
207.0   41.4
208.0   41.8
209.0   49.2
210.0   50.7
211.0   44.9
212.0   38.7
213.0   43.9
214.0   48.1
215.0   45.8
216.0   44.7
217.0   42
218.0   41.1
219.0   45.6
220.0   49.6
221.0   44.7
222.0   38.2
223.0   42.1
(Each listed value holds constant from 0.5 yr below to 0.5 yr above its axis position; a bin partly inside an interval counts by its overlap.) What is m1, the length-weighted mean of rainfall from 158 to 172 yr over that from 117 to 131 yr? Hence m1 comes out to 1.34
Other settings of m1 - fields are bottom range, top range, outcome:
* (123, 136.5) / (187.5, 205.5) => 1.34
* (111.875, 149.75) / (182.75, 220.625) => 1.25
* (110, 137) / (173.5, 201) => 1.33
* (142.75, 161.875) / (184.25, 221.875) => 1.08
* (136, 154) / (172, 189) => 1.26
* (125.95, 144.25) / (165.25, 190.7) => 1.35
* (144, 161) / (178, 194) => 1.14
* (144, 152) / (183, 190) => 1.24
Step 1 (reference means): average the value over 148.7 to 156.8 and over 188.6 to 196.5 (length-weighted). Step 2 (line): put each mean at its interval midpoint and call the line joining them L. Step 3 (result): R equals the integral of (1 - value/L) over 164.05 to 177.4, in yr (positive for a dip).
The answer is -1.4 yr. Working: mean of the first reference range 45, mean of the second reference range 50.1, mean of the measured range 52.2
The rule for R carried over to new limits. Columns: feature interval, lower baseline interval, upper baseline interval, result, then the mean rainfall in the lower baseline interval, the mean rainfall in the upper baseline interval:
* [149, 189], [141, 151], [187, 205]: -4.57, 40.6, 50.9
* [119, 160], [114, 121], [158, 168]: 4.12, 38.1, 53.2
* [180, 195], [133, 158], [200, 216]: -2.13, 41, 46.9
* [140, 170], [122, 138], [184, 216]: -3.37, 38.1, 49.1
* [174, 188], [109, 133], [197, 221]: -2.02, 38.9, 47.4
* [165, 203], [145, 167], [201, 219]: -3.80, 47.6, 46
